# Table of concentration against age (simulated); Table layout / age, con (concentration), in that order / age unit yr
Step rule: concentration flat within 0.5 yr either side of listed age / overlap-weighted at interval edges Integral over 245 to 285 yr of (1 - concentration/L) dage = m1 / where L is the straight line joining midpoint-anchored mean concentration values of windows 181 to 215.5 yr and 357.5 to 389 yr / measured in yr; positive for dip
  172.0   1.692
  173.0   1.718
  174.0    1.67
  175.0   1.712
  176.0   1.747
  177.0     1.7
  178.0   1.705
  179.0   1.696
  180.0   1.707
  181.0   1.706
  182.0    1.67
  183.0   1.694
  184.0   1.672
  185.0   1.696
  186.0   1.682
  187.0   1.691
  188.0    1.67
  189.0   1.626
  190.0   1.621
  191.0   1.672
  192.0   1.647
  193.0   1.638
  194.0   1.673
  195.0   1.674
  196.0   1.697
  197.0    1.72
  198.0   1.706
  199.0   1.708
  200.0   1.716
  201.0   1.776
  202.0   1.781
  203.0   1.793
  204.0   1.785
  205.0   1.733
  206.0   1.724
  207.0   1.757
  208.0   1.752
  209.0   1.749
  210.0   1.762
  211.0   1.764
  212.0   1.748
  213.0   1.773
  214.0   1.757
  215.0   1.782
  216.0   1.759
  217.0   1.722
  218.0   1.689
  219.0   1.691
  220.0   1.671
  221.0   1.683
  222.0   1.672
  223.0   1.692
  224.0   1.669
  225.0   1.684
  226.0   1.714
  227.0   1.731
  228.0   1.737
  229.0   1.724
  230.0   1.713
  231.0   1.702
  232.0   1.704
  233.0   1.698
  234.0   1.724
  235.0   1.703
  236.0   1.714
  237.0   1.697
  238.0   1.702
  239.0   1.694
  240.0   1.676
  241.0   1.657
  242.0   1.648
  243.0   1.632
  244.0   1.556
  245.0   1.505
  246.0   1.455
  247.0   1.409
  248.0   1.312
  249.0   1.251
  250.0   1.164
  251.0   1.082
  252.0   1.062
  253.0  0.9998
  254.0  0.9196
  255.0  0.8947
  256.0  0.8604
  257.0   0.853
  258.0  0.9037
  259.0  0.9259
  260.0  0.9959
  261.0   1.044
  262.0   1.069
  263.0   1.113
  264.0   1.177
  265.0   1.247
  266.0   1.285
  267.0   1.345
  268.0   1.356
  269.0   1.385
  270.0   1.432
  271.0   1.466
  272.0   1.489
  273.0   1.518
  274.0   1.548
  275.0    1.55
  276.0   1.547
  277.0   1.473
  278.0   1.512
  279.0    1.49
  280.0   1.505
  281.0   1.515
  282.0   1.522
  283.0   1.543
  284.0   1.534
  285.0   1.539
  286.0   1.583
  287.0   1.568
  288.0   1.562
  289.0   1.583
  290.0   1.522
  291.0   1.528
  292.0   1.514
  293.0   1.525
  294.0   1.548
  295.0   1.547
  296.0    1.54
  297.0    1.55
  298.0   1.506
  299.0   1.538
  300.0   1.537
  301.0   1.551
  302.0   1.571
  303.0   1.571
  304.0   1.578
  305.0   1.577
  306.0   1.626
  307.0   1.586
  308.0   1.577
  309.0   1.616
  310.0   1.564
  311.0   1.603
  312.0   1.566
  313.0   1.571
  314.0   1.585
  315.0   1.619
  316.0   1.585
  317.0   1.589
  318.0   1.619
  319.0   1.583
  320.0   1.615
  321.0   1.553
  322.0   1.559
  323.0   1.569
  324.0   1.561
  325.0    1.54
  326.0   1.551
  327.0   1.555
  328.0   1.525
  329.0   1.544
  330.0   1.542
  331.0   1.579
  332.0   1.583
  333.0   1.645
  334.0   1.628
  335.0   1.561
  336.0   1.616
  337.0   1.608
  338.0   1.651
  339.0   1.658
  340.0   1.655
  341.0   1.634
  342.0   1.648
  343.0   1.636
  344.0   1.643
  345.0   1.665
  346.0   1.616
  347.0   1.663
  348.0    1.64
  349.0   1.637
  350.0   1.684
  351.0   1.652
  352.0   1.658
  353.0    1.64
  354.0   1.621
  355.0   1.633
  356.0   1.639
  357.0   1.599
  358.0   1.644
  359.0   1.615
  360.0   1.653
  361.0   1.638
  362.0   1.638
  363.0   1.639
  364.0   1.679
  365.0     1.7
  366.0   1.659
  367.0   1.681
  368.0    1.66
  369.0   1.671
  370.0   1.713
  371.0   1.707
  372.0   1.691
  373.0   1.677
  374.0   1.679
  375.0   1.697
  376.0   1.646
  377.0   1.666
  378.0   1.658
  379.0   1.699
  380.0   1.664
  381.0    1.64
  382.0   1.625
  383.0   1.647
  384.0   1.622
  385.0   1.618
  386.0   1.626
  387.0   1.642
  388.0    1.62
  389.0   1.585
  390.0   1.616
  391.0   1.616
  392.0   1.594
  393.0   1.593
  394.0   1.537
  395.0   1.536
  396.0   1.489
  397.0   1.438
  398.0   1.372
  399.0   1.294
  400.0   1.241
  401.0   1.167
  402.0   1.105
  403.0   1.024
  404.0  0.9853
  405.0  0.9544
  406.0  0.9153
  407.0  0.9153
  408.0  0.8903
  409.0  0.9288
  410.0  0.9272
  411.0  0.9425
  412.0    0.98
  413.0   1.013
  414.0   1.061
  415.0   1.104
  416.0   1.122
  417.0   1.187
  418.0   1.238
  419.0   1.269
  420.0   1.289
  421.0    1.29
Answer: 9.7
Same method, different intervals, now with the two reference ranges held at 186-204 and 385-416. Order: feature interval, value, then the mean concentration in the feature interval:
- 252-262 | 4.0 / 0.946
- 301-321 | -1.9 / 1.59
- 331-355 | -4.4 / 1.64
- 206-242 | -1.8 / 1.72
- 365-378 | -3.5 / 1.68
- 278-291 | -0.3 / 1.54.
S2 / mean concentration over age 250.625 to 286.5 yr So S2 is 1.29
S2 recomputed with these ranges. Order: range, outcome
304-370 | 1.62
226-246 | 1.68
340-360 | 1.64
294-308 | 1.56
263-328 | 1.52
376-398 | 1.6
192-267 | 1.53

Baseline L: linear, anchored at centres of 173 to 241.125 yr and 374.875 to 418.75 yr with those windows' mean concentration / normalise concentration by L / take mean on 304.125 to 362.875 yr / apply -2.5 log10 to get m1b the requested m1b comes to -0.10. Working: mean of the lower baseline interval 1.71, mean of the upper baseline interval 1.35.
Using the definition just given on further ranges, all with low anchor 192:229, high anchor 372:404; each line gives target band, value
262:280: 0.182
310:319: 0.014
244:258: 0.419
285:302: 0.061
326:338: 0.006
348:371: -0.062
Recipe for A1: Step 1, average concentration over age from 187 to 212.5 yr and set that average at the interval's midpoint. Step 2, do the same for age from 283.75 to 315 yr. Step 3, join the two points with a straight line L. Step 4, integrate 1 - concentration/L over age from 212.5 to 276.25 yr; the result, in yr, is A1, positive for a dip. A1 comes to 7.3 yr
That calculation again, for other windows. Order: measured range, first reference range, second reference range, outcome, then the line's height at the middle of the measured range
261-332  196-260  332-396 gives 4.02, 1.6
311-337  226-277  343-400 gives -0.78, 1.53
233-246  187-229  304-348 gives 0.24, 1.68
